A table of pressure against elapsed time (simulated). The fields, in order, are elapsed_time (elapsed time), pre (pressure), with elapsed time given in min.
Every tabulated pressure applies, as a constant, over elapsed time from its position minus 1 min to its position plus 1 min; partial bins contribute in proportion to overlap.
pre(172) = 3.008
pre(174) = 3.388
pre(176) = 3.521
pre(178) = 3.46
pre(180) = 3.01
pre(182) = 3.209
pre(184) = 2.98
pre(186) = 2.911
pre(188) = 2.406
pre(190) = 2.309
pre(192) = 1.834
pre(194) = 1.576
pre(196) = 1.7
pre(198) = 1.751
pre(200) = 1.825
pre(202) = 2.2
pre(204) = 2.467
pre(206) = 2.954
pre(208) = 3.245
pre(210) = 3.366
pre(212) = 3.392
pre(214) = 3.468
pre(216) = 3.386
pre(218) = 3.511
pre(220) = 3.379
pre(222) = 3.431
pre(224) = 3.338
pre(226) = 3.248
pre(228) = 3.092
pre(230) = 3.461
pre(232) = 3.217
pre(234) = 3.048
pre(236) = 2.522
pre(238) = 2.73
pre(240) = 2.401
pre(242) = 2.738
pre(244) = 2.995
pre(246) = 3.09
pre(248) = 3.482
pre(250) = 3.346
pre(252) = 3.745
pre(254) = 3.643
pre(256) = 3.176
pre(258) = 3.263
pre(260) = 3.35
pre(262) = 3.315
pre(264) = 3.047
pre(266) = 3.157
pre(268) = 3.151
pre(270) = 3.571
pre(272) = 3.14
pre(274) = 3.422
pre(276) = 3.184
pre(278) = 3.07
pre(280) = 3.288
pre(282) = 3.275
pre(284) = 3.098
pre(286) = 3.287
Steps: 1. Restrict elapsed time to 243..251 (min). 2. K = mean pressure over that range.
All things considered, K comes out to 3.23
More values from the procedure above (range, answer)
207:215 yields 3.37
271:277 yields 3.25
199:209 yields 2.54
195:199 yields 1.73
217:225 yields 3.41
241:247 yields 2.94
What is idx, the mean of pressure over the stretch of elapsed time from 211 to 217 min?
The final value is 3.42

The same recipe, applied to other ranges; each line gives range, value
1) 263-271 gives 3.23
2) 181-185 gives 3.09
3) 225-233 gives 3.25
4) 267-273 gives 3.29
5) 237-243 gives 2.62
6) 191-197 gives 1.7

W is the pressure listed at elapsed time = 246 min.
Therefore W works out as 3.09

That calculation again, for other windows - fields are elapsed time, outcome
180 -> 3.01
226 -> 3.248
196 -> 1.7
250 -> 3.346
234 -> 3.048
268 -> 3.151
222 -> 3.431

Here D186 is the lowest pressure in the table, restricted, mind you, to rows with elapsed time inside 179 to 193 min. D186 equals 1.834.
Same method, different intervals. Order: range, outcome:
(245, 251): 3.09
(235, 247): 2.401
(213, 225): 3.338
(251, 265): 3.047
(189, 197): 1.576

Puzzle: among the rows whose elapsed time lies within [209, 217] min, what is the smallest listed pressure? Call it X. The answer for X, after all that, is 3.366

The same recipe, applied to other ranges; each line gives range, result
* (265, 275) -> 3.14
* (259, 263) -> 3.315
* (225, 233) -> 3.092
